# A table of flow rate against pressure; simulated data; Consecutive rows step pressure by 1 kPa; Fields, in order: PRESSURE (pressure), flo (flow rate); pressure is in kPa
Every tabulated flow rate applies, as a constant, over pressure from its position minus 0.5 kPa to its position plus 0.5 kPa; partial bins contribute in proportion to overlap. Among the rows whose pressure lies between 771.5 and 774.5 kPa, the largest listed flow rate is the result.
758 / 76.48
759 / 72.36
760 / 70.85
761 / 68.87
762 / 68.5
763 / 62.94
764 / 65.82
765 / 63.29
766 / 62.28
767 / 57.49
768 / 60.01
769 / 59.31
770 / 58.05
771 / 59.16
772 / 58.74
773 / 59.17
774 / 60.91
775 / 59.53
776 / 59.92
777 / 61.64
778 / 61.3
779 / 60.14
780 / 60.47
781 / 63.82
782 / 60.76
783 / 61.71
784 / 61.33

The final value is 60.91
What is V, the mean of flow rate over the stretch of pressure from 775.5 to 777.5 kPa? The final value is 60.8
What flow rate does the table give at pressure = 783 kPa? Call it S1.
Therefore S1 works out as 61.71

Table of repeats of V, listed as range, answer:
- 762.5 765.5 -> 64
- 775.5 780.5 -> 60.7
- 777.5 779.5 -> 60.7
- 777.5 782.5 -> 61.3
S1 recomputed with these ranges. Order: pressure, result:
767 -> 57.49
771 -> 59.16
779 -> 60.14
